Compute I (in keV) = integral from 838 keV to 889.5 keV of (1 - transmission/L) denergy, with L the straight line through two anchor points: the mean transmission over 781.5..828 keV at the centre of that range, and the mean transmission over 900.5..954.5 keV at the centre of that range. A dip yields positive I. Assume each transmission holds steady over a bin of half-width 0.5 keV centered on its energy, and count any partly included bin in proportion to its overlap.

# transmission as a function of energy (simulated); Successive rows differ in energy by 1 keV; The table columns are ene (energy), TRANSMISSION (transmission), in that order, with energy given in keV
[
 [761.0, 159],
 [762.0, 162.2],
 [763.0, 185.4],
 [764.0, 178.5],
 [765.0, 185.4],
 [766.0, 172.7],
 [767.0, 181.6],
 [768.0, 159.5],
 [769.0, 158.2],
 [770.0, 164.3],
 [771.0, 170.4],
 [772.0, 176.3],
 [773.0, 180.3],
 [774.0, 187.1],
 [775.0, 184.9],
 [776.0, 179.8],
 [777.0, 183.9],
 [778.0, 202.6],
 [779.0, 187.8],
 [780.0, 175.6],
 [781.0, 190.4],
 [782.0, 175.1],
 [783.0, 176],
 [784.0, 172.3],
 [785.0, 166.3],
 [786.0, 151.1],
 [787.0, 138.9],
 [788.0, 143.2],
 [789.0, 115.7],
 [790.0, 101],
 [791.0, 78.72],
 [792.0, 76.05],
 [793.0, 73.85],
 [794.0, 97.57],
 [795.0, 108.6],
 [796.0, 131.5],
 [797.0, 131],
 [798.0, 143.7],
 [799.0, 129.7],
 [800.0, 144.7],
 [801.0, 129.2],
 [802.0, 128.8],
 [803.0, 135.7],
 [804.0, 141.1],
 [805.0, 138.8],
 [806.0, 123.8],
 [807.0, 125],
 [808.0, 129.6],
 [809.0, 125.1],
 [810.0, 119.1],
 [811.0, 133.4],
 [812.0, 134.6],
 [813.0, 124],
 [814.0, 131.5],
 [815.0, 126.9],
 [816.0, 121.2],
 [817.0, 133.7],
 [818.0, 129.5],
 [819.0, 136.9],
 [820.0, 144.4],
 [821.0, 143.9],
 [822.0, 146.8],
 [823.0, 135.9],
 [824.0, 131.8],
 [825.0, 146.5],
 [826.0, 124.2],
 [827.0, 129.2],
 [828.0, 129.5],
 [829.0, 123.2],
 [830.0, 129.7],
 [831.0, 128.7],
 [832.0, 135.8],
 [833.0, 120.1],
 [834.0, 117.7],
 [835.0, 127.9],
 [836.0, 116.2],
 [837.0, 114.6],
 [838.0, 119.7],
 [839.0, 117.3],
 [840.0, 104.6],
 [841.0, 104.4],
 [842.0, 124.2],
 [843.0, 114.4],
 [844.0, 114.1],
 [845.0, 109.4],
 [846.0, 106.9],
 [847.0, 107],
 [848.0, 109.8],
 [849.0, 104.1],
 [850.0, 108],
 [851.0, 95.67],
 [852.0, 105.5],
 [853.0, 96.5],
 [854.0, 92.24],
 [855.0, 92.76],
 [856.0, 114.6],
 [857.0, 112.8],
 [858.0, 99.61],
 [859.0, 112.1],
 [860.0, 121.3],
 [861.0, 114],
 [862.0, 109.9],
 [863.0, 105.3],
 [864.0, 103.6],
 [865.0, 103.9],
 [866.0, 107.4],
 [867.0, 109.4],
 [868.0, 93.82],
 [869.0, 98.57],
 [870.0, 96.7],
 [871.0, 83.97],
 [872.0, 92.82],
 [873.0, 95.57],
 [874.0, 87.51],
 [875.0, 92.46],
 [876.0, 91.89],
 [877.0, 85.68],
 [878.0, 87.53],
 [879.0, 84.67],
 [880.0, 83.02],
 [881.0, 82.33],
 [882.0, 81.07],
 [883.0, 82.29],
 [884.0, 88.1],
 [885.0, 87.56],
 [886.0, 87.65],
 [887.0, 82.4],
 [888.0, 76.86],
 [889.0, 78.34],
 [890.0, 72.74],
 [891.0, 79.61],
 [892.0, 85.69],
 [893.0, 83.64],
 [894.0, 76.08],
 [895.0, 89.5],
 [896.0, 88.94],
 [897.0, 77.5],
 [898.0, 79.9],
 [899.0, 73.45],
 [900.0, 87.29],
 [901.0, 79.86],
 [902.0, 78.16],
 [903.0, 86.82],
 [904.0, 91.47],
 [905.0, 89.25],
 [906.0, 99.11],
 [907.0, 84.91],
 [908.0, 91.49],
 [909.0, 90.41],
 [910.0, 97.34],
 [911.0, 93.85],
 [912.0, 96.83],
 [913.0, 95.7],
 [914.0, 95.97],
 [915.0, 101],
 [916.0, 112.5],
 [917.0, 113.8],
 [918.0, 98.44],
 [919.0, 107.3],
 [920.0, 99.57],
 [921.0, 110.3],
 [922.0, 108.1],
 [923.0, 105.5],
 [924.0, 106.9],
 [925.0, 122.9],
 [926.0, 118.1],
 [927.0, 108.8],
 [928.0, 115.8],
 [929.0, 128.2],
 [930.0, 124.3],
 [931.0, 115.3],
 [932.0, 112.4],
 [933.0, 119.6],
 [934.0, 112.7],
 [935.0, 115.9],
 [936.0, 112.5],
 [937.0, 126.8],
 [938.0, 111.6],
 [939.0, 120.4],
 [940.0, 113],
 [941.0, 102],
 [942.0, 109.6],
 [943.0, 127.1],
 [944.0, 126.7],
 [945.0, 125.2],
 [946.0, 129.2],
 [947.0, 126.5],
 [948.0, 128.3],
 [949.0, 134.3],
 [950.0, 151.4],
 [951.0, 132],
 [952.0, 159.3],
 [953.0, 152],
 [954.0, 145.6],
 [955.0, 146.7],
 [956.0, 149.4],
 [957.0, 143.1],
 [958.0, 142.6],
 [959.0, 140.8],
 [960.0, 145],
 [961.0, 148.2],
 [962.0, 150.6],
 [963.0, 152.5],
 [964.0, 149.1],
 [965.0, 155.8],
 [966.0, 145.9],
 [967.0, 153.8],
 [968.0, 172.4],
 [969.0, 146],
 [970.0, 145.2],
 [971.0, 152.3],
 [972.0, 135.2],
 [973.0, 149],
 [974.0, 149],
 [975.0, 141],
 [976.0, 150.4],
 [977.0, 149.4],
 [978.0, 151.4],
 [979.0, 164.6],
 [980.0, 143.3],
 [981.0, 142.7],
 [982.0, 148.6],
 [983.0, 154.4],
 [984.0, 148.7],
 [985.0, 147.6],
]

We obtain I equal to 9.7 keV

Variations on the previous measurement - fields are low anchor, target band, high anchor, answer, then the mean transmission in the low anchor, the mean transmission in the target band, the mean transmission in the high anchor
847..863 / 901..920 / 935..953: 3.70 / 106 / 95.5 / 126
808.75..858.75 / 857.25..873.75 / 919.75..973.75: 2.73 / 120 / 103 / 131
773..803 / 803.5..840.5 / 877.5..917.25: -0.42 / 145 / 129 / 87.2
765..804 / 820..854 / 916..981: 5.92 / 150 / 119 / 132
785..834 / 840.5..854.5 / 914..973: 2.32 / 127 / 107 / 129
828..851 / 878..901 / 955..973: 8.35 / 116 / 82.3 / 149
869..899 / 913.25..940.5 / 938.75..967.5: 1.30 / 84.9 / 112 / 138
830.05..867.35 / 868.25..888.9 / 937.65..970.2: 5.48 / 111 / 87.3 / 139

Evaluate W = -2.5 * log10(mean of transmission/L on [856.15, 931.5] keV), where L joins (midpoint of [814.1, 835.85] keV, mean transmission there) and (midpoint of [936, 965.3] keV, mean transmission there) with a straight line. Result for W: 0.36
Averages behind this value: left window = 131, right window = 135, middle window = 95.9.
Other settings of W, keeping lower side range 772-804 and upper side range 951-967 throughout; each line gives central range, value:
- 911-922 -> 0.39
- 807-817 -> 0.15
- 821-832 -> 0.10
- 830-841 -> 0.22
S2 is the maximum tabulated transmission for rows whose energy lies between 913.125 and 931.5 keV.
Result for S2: 128.2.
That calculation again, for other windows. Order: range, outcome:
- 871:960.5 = 159.3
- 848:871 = 121.3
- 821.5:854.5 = 146.8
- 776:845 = 202.6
